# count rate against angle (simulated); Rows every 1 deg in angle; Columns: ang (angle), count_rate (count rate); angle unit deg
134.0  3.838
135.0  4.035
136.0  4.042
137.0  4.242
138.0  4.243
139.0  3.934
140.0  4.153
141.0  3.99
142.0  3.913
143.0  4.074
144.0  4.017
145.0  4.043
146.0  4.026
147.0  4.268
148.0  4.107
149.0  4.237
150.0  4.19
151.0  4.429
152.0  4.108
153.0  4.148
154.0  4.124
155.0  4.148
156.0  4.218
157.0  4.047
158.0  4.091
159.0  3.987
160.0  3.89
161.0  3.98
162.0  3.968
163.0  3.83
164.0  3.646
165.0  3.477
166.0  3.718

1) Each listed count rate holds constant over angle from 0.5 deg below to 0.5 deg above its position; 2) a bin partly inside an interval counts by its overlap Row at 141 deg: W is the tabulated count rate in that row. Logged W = 3.99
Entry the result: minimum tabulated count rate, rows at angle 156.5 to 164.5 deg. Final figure 3.646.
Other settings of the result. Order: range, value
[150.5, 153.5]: 4.108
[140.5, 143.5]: 3.913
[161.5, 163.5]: 3.83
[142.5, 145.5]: 4.017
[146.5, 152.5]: 4.107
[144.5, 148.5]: 4.026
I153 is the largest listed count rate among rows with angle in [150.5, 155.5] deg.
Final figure 4.429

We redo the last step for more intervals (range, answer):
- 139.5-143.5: 4.153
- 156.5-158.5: 4.091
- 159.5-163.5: 3.98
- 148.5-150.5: 4.237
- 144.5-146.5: 4.043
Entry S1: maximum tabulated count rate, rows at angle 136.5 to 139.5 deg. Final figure 4.243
